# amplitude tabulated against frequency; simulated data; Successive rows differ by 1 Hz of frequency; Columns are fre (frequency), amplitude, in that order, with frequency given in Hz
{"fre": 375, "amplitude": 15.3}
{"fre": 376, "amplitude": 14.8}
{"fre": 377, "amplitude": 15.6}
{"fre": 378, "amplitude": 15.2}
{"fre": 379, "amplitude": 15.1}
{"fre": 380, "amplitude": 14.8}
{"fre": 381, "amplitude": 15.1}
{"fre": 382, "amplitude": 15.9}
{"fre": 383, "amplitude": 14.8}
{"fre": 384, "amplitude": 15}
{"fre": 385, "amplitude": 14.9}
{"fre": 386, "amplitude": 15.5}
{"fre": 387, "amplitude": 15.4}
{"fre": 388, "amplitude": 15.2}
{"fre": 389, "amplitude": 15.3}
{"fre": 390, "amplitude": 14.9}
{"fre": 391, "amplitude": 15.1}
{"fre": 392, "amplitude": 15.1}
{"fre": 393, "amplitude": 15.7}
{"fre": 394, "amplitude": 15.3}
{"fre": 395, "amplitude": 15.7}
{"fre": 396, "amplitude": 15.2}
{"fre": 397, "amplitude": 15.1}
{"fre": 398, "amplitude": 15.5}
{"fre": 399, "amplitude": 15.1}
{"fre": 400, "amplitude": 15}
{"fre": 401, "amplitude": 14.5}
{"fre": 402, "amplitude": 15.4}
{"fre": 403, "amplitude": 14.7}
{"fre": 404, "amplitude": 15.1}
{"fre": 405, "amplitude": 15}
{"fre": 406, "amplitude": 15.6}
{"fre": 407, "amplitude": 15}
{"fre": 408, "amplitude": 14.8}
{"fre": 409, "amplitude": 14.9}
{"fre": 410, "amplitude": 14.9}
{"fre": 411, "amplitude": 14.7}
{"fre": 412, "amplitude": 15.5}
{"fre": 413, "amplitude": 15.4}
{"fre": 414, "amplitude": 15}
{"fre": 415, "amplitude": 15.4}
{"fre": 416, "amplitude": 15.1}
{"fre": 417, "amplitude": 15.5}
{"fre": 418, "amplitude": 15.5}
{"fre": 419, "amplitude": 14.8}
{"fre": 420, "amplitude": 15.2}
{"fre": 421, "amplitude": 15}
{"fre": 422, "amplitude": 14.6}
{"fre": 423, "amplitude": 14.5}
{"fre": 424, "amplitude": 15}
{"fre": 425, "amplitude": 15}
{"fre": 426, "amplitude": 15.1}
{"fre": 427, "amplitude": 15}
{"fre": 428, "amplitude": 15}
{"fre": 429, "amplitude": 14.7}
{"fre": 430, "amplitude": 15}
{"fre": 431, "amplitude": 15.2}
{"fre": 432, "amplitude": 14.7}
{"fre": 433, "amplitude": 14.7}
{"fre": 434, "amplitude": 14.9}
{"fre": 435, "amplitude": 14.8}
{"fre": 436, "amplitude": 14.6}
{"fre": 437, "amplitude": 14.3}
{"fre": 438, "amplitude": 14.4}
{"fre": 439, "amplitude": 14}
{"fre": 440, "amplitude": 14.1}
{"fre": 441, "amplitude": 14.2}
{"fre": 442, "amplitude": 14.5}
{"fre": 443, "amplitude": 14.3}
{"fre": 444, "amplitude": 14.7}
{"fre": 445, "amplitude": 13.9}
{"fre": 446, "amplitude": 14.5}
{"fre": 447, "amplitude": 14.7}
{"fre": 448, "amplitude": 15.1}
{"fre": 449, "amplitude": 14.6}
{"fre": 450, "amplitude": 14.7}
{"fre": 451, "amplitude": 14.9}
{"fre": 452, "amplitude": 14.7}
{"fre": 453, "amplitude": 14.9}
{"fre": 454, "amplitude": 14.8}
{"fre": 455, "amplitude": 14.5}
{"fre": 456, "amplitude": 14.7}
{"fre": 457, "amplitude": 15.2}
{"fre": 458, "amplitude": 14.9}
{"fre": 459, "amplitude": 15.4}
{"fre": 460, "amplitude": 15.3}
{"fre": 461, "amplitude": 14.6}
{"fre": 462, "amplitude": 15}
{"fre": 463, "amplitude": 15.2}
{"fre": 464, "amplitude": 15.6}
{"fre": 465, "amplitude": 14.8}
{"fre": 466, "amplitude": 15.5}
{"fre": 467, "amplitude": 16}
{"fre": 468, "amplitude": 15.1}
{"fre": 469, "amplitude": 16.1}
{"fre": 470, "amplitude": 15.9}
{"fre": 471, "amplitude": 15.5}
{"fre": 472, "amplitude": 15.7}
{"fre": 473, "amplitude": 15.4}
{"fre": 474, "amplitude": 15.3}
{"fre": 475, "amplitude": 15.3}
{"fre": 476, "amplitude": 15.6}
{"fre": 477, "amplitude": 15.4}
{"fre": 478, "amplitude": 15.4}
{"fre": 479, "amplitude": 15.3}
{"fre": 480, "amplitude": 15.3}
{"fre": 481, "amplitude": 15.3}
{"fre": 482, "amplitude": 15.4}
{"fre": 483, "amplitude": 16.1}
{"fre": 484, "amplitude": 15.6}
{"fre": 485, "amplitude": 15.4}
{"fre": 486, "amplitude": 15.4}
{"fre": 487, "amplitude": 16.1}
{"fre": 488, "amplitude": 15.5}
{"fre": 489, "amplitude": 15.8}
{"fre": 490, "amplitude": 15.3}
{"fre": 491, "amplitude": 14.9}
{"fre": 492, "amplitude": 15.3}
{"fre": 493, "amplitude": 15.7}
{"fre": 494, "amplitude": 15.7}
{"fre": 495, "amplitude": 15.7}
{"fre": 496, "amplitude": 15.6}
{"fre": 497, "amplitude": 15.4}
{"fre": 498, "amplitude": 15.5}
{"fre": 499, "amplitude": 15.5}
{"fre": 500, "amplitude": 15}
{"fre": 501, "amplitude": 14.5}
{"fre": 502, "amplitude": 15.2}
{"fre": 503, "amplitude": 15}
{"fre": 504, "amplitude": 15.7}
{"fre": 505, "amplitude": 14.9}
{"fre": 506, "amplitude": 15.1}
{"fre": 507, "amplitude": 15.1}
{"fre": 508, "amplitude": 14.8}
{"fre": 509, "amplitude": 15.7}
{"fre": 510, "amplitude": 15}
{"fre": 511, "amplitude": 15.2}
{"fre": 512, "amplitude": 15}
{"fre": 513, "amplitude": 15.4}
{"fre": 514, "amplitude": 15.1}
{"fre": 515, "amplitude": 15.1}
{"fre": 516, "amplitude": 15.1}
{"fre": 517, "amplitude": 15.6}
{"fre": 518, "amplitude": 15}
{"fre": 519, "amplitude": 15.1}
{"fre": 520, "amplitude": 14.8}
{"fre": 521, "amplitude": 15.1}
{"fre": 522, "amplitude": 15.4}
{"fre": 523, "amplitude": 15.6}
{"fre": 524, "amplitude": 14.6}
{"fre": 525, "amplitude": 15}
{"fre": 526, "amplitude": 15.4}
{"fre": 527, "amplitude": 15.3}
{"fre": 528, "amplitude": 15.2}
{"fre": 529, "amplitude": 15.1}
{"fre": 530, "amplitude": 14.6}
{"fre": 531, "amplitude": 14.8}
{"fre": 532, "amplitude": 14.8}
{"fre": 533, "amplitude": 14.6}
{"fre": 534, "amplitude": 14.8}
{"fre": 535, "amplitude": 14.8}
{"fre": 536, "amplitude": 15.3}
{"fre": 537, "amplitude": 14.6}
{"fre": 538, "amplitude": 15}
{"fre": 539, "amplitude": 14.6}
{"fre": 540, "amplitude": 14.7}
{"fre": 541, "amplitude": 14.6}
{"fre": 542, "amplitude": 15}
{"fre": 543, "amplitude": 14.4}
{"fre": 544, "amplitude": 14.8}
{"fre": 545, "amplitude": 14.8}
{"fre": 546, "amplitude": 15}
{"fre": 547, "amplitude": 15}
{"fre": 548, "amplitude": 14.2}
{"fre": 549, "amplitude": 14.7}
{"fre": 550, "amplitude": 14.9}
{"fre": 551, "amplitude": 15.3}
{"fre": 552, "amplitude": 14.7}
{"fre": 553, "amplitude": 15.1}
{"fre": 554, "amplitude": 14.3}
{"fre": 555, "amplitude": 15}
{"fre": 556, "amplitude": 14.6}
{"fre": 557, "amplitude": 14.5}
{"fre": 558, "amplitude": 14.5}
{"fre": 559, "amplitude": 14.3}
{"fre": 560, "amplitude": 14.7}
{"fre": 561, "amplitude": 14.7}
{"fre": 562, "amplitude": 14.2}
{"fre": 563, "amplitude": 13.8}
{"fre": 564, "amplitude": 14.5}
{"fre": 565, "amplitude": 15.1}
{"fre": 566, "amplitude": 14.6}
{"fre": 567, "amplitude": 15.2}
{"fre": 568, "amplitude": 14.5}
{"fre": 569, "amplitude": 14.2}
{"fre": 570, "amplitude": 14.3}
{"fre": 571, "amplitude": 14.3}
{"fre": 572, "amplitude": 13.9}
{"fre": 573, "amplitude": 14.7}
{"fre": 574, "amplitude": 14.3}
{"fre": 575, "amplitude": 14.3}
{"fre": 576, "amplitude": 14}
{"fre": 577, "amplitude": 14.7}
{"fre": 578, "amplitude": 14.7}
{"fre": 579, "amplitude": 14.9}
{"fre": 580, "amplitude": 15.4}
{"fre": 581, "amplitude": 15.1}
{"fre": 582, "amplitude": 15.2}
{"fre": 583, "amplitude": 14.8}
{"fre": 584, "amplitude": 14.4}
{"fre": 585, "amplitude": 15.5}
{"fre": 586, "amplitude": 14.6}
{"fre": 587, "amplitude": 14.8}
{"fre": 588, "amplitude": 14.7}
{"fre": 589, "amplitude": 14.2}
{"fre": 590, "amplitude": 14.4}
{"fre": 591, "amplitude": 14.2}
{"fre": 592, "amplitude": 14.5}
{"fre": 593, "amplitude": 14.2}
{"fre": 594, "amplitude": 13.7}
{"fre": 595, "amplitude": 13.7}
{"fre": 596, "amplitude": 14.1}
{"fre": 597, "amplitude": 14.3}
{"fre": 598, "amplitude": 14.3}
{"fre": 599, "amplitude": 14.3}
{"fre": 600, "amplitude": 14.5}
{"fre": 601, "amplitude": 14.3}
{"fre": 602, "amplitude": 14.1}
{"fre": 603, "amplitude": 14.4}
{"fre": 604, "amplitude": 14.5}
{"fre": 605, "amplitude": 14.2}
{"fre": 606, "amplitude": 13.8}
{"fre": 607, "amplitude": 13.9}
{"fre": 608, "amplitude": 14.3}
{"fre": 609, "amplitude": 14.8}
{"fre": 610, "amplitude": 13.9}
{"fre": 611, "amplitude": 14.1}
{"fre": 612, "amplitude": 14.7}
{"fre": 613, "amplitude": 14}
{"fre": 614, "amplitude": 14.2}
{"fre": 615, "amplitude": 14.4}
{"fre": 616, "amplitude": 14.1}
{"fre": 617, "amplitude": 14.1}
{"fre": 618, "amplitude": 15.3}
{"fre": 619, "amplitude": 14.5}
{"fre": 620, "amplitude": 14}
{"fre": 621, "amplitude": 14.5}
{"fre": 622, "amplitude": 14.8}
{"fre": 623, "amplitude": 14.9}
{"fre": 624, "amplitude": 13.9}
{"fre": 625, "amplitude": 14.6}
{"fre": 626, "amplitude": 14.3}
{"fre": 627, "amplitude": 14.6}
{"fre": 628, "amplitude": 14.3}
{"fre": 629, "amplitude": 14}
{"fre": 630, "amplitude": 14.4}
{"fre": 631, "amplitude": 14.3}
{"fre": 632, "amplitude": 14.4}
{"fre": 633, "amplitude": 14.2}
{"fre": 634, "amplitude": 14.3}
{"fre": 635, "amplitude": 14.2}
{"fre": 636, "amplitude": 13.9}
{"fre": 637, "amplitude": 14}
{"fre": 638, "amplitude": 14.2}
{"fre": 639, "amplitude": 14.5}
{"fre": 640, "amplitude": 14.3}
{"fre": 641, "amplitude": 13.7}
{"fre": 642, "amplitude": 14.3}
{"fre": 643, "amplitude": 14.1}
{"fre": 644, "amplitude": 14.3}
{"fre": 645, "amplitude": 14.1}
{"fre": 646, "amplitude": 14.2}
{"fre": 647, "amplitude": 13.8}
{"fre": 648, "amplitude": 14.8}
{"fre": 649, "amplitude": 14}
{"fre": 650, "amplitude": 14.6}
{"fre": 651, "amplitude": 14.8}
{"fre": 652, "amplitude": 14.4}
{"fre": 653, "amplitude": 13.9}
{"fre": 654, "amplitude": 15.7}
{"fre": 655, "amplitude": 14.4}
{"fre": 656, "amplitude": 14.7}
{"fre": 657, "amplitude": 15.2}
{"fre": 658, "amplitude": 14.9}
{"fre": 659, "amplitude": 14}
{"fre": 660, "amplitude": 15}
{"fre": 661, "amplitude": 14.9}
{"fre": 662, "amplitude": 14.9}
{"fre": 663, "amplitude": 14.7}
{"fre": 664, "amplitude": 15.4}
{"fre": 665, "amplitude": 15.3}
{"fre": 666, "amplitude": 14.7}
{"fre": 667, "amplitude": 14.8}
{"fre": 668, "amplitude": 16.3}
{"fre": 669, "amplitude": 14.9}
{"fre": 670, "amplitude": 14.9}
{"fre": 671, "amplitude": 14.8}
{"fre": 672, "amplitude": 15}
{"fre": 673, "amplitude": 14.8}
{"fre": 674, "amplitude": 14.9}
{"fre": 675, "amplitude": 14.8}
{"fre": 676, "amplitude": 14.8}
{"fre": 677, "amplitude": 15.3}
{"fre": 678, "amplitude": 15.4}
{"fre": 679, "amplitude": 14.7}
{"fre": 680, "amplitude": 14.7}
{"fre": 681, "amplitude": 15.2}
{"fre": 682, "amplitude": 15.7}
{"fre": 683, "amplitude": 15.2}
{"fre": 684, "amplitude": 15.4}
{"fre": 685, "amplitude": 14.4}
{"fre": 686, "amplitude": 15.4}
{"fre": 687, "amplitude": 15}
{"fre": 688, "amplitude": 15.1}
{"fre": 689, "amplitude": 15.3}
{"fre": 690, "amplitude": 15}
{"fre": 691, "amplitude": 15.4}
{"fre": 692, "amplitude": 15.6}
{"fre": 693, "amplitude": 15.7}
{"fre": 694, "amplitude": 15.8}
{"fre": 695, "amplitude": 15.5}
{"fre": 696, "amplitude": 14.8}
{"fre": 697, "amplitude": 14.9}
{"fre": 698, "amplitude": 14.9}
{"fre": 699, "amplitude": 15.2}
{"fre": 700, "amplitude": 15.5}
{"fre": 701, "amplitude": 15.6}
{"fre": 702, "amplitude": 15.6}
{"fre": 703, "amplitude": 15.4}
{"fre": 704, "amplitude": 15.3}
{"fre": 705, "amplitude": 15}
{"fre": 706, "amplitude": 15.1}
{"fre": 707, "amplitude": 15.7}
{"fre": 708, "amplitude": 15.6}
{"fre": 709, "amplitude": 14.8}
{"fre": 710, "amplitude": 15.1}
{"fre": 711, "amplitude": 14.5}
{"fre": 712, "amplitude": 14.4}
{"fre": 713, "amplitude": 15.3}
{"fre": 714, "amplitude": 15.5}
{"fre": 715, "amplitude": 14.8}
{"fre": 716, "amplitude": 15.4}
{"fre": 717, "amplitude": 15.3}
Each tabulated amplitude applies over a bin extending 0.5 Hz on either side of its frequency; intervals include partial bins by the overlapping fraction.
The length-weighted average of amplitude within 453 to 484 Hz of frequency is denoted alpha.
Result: 15.3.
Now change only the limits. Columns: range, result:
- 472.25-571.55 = 15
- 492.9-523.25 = 15.2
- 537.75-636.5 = 14.5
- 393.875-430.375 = 15.1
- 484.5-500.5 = 15.5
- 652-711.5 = 15.1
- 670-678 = 14.9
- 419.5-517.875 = 15.1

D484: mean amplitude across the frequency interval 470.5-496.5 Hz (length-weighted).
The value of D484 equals 15.5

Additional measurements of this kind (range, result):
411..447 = 14.8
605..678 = 14.5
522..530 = 15.1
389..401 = 15.2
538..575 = 14.6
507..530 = 15.2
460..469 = 15.3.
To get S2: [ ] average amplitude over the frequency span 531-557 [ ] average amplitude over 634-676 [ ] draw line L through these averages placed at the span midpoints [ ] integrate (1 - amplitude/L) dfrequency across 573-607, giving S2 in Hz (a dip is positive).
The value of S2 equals 0.6 Hz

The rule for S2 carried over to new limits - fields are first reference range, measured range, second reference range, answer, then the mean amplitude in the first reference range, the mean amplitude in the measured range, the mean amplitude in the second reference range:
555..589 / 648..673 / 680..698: 0.4 Hz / 14.6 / 14.8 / 15.2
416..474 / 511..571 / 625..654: -0.9 Hz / 14.9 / 14.8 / 14.3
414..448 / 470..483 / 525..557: -0.6 Hz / 14.8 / 15.5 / 14.8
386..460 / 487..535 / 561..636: -1.7 Hz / 14.9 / 15.2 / 14.4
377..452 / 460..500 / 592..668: -1.8 Hz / 15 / 15.5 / 14.4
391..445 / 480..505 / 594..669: -1.1 Hz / 14.9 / 15.4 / 14.4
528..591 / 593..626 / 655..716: 1.2 Hz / 14.7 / 14.3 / 15.1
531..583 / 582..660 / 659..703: 2.9 Hz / 14.7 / 14.4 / 15.1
